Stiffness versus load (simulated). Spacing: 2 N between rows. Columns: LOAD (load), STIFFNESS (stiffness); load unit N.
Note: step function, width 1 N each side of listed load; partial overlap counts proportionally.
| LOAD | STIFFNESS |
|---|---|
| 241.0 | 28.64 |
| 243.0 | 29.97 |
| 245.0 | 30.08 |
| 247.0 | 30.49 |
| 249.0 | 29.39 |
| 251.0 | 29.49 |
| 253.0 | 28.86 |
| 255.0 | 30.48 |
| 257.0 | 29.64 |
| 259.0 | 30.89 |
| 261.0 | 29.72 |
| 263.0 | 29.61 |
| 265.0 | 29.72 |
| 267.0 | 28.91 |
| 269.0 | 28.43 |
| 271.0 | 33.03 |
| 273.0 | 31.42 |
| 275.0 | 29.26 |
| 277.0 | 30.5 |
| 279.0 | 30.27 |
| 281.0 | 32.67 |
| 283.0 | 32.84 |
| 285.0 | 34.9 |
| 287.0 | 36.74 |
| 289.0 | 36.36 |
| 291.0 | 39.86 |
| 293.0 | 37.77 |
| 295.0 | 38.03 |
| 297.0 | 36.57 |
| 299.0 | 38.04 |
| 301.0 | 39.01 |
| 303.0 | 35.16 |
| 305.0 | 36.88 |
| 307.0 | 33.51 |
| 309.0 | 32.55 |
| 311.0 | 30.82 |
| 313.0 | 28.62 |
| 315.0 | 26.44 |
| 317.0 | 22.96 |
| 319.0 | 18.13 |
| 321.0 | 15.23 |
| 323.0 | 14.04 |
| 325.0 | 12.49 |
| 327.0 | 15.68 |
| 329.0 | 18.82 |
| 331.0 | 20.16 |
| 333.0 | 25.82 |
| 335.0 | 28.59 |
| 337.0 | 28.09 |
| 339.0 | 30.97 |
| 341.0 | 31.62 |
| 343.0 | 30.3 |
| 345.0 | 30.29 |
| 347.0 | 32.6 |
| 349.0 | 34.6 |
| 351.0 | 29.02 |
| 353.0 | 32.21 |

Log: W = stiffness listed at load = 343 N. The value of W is 30.3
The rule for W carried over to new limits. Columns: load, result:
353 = 32.21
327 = 15.68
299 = 38.04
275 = 29.26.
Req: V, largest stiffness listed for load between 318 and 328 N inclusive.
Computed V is 18.13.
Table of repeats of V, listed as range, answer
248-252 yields 29.49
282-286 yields 34.9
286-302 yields 39.86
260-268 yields 29.72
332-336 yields 28.59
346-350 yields 34.6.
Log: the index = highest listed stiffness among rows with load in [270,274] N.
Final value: 33.03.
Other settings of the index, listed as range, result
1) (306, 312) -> 33.51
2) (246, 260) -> 30.89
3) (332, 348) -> 32.6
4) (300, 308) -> 39.01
